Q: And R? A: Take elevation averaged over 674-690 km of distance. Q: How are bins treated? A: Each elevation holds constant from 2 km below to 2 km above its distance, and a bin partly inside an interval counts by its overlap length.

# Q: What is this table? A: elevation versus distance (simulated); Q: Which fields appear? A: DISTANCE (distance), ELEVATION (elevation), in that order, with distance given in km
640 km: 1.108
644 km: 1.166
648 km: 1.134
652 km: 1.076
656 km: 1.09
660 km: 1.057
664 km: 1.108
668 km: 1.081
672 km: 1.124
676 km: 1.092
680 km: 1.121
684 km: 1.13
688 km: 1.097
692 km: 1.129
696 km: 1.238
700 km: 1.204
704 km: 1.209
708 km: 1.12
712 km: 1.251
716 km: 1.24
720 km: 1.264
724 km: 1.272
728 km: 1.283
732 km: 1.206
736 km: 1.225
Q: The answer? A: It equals 1.11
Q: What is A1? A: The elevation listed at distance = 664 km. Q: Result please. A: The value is 1.108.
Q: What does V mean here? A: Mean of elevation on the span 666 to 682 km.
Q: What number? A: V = 1.1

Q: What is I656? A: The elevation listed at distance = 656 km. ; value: 1.09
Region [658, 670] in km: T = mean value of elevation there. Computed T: 1.08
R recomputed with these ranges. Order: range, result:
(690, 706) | 1.2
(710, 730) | 1.26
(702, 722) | 1.22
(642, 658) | 1.12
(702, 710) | 1.16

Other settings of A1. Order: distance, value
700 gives 1.204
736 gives 1.225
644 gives 1.166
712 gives 1.251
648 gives 1.134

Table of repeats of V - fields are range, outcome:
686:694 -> 1.11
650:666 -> 1.08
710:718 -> 1.25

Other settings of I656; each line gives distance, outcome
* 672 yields 1.124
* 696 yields 1.238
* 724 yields 1.272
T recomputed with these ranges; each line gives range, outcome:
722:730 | 1.28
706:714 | 1.19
